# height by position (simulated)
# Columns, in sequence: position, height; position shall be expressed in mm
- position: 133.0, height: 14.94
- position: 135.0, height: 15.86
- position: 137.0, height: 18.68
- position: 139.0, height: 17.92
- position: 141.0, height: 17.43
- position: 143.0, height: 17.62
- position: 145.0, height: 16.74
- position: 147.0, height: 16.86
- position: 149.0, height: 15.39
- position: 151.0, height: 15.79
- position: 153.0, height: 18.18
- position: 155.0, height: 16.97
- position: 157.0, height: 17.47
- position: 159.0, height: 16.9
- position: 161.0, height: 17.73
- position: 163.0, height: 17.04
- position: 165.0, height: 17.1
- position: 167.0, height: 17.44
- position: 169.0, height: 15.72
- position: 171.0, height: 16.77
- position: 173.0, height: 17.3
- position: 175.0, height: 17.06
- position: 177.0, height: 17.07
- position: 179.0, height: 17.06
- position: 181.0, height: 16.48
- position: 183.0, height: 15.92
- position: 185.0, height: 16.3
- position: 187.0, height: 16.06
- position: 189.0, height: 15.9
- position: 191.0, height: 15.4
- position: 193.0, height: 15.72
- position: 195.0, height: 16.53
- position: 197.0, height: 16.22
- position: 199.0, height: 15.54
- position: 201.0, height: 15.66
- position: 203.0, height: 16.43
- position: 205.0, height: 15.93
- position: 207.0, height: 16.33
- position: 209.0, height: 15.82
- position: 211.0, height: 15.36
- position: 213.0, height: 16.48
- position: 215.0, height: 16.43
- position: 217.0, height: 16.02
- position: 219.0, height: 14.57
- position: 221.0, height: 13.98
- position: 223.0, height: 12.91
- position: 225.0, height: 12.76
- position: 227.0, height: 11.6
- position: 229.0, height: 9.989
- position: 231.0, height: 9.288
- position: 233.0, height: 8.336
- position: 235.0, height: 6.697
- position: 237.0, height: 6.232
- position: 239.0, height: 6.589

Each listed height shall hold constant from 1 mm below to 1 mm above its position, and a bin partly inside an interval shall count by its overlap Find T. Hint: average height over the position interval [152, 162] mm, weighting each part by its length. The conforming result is 17.4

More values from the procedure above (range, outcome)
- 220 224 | 13.4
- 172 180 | 17.1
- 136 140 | 18.3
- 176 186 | 16.6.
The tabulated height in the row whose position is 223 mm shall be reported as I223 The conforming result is 12.91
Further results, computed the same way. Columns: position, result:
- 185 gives 16.3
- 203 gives 16.43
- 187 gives 16.06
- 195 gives 16.53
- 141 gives 17.43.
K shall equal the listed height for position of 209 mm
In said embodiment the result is 15.82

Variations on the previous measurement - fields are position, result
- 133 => 14.94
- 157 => 17.47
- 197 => 16.22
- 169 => 15.72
